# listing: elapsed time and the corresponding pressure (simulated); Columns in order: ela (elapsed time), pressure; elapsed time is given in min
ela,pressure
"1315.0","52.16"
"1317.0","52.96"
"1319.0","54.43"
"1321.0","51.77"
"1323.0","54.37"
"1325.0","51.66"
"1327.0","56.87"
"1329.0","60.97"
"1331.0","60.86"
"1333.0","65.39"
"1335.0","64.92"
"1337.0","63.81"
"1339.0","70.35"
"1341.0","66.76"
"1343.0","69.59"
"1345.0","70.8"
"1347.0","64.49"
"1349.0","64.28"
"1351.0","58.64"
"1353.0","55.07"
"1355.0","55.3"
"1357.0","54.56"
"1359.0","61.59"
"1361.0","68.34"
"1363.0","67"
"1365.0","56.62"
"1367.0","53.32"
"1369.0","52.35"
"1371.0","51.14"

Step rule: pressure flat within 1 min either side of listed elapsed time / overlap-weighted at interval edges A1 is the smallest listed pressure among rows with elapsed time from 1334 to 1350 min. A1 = 63.81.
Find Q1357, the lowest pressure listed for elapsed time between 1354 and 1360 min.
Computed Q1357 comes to 54.56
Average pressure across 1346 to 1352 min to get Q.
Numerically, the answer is 62.5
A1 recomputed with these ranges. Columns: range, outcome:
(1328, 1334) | 60.86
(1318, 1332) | 51.66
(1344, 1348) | 64.49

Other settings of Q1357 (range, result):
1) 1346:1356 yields 55.07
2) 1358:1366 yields 56.62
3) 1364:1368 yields 53.32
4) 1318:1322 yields 51.77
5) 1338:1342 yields 66.76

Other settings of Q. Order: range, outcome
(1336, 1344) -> 67.6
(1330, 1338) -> 63.7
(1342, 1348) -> 68.3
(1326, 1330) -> 58.9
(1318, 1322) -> 53.1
